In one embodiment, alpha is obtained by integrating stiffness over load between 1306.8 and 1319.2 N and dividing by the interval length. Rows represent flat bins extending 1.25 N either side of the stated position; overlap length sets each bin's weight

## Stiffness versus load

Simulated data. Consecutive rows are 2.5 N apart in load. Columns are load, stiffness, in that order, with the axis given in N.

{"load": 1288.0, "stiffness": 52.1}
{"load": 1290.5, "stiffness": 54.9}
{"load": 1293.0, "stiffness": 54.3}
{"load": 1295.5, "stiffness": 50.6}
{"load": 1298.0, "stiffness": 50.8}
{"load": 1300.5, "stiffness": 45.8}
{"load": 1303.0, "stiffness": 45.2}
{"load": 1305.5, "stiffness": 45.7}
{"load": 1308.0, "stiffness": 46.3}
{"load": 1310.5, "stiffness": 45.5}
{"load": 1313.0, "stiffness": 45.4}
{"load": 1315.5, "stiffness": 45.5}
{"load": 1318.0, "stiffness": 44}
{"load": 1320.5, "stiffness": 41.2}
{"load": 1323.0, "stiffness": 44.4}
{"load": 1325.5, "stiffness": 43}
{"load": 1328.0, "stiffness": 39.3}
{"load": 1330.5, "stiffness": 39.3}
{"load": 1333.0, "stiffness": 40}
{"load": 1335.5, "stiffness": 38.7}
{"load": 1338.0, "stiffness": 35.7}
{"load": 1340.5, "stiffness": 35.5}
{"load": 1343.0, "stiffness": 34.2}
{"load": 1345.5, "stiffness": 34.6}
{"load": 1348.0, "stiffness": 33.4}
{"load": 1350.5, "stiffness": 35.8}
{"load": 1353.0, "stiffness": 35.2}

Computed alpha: 45.3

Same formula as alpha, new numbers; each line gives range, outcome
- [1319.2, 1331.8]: 41.4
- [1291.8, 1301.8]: 50.3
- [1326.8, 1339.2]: 38.6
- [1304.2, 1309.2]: 46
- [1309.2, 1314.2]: 45.5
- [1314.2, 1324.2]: 43.8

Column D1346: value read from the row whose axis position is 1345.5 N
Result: 34.6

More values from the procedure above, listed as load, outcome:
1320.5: 41.2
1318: 44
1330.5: 39.3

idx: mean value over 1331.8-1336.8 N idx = 39.3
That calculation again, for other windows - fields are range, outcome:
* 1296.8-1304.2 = 47.3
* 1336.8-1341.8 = 35.6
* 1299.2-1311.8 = 45.7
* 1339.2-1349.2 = 34.4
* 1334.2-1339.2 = 37.2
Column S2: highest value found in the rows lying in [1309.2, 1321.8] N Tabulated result 45.5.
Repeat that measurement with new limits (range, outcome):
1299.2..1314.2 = 46.3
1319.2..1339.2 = 44.4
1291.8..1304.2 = 54.3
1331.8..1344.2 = 40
